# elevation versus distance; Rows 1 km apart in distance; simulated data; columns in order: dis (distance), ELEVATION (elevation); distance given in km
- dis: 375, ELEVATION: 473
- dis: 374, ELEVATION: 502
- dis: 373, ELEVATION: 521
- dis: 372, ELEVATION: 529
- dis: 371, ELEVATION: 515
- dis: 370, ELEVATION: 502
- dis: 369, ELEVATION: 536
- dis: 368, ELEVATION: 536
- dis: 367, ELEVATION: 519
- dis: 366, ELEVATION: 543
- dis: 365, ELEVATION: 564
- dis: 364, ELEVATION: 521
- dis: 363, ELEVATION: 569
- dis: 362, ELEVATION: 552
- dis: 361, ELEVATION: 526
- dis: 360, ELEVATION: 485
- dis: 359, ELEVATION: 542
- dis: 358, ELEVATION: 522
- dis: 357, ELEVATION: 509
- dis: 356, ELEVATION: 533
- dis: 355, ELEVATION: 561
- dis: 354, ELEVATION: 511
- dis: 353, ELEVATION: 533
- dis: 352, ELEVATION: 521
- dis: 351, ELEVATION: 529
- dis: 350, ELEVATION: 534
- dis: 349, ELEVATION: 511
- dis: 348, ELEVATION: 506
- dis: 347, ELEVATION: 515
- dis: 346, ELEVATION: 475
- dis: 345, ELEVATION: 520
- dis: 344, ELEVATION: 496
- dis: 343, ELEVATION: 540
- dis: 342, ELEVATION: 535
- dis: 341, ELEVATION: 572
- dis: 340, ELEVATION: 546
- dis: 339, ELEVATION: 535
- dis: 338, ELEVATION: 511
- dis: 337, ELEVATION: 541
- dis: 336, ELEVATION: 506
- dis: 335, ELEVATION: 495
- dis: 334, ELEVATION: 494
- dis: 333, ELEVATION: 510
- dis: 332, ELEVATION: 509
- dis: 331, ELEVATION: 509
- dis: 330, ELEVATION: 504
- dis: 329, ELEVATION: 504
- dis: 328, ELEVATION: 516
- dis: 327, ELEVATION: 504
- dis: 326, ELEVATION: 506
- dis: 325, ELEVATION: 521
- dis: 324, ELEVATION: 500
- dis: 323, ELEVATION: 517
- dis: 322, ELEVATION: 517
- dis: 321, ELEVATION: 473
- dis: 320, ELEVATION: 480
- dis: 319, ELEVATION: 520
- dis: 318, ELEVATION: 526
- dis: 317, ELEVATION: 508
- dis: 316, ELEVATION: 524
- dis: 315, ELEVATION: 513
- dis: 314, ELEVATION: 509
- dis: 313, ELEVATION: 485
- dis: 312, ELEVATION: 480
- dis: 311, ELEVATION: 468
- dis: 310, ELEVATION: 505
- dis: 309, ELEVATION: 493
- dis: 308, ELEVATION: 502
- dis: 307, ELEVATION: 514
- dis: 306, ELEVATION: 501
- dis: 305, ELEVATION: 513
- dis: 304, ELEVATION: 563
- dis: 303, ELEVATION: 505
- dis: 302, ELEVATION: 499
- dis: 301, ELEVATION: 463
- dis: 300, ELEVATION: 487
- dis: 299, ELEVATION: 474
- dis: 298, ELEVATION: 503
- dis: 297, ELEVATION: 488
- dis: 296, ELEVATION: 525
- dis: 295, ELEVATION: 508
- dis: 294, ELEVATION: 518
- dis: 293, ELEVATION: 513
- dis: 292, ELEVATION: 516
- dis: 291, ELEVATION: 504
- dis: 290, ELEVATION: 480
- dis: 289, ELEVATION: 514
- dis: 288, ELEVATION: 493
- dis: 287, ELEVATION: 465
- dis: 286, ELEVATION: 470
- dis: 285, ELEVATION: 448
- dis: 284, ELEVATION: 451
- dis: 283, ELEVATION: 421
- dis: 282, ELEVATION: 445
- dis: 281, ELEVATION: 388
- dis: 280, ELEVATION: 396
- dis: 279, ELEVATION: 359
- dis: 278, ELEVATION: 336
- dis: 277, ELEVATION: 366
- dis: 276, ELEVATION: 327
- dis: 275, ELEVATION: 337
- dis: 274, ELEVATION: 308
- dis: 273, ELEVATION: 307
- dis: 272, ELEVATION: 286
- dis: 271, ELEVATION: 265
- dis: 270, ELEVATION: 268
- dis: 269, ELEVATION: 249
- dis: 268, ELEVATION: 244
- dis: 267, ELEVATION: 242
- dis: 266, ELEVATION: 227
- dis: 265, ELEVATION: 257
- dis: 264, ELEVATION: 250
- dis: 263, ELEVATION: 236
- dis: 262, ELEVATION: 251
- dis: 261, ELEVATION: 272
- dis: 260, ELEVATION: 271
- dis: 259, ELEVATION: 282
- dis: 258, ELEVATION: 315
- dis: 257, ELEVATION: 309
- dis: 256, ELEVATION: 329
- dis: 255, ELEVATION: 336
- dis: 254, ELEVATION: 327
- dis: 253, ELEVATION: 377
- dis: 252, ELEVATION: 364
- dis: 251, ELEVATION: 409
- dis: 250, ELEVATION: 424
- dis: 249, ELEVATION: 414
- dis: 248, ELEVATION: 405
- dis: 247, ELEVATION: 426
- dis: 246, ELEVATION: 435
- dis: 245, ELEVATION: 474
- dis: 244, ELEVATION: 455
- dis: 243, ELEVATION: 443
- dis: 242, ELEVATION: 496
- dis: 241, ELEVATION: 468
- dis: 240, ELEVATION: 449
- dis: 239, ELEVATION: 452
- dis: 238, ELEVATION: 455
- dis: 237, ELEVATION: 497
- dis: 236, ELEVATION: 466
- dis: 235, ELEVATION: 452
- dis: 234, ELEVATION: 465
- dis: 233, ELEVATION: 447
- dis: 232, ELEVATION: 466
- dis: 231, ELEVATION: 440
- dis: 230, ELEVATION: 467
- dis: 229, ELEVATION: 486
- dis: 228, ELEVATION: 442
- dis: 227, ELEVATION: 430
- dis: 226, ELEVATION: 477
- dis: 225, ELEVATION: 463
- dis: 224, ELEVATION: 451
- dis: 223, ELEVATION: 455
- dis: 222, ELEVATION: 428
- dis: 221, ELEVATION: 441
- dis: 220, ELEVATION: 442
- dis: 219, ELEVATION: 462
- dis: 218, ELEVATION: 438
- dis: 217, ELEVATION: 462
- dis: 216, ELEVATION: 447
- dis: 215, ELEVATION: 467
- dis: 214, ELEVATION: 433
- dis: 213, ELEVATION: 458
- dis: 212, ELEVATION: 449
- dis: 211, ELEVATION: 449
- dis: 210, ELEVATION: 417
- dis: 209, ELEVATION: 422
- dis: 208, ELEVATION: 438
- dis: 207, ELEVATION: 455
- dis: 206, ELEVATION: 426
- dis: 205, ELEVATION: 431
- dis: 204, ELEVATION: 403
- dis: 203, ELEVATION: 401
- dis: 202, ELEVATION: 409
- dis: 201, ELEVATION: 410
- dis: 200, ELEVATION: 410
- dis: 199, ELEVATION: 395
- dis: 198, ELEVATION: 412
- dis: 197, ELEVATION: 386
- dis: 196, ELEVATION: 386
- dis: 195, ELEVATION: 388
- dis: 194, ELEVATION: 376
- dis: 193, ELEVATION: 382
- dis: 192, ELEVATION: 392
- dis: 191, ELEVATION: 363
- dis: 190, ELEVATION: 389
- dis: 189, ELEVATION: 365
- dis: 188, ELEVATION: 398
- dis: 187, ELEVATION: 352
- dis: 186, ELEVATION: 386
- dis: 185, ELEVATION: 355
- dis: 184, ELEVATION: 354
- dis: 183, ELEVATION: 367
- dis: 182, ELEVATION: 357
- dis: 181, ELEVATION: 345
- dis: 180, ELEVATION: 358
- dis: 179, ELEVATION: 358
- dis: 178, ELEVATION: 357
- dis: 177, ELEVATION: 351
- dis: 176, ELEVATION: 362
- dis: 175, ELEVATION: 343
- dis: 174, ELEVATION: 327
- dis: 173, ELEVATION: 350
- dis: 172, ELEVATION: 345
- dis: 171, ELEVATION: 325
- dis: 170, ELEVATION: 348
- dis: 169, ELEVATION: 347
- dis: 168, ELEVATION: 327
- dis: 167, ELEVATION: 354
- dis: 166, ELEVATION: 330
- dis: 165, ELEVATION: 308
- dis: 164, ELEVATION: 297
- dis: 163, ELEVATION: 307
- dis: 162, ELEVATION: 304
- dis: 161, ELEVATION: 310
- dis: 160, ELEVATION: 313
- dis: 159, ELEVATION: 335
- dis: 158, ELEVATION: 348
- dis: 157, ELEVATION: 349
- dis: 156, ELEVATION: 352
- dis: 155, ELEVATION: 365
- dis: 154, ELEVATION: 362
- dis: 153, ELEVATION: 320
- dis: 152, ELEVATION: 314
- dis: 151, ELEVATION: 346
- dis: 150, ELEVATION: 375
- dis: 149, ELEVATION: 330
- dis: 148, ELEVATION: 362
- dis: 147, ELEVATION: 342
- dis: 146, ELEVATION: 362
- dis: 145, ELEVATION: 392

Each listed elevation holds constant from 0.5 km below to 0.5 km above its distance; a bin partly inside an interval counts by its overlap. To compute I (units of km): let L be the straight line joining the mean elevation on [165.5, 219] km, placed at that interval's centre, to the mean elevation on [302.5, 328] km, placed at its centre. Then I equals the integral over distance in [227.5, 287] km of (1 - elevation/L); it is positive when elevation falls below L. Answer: 9.6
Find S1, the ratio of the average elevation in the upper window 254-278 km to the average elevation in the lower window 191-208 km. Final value 0.71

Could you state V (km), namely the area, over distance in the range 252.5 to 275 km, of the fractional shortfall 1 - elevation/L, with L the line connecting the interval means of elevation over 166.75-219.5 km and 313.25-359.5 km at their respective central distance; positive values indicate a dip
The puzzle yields 8.4 km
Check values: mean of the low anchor 390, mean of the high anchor 516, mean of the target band 283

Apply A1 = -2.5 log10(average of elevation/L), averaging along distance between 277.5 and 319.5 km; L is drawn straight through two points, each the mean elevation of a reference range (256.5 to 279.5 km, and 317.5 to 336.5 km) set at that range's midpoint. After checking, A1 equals -0.213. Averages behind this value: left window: 285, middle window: 483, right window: 506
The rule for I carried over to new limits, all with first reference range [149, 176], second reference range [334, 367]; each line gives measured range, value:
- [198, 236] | -4.9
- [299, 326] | -0.8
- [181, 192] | -0.3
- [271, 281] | 2.6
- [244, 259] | 1.6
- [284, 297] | -0.8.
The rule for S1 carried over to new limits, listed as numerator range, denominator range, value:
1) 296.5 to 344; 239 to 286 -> 1.44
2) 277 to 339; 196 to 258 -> 1.14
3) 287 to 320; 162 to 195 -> 1.43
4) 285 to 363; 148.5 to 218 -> 1.36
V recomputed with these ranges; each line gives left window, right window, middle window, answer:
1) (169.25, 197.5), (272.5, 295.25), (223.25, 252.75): -3.7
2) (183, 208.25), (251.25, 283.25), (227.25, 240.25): -4.1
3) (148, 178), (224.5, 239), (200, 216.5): -0.5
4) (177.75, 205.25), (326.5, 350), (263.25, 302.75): 5.7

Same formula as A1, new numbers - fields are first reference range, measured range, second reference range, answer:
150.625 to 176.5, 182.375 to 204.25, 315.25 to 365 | -0.06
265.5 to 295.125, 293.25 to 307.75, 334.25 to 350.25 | -0.17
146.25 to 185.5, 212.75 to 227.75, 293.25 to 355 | -0.13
